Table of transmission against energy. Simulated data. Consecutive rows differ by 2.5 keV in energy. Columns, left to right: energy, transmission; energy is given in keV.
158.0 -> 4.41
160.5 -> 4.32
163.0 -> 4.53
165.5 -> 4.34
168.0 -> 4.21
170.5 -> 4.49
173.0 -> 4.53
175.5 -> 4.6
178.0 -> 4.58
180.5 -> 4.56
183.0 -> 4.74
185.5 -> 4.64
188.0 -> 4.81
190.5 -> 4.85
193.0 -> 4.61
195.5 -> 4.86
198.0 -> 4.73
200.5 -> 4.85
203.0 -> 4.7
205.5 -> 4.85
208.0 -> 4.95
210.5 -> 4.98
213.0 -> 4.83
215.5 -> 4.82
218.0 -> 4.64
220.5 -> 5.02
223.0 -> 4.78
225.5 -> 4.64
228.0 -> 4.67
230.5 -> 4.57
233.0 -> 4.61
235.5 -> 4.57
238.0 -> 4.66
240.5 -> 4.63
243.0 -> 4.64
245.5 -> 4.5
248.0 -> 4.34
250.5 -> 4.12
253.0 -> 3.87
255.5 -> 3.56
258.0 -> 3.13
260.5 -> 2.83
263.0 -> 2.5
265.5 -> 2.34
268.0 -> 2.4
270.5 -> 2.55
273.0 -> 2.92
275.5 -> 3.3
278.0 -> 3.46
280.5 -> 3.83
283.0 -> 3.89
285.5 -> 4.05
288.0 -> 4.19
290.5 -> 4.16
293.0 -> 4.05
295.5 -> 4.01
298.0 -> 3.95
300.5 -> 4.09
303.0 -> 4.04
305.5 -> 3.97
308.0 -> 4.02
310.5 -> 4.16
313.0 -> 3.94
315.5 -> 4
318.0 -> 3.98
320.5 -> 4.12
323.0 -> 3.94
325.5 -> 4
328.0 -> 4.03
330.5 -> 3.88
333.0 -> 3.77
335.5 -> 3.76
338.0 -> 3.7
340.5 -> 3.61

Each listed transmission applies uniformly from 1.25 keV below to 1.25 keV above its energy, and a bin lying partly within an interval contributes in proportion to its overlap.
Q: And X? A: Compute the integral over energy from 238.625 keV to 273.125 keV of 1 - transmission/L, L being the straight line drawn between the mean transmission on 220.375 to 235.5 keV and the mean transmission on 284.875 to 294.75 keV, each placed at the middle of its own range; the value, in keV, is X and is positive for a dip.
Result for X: 7.4 keV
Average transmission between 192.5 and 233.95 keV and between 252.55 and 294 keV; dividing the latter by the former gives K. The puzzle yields 0.70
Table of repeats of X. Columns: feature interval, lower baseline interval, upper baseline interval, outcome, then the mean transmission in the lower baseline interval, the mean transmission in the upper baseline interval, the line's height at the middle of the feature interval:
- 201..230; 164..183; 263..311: -4.43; 4.49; 3.61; 4.17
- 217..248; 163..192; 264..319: -3.74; 4.58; 3.69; 4.15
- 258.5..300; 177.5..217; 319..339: 7.95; 4.78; 3.9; 4.23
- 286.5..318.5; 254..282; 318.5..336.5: -4.63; 3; 3.93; 3.54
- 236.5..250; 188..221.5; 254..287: -2.42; 4.82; 3.15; 3.84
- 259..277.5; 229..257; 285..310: 6.53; 4.36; 4.06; 4.22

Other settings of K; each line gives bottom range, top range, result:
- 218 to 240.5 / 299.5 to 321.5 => 0.86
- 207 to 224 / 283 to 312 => 0.83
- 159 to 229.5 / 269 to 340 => 0.82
